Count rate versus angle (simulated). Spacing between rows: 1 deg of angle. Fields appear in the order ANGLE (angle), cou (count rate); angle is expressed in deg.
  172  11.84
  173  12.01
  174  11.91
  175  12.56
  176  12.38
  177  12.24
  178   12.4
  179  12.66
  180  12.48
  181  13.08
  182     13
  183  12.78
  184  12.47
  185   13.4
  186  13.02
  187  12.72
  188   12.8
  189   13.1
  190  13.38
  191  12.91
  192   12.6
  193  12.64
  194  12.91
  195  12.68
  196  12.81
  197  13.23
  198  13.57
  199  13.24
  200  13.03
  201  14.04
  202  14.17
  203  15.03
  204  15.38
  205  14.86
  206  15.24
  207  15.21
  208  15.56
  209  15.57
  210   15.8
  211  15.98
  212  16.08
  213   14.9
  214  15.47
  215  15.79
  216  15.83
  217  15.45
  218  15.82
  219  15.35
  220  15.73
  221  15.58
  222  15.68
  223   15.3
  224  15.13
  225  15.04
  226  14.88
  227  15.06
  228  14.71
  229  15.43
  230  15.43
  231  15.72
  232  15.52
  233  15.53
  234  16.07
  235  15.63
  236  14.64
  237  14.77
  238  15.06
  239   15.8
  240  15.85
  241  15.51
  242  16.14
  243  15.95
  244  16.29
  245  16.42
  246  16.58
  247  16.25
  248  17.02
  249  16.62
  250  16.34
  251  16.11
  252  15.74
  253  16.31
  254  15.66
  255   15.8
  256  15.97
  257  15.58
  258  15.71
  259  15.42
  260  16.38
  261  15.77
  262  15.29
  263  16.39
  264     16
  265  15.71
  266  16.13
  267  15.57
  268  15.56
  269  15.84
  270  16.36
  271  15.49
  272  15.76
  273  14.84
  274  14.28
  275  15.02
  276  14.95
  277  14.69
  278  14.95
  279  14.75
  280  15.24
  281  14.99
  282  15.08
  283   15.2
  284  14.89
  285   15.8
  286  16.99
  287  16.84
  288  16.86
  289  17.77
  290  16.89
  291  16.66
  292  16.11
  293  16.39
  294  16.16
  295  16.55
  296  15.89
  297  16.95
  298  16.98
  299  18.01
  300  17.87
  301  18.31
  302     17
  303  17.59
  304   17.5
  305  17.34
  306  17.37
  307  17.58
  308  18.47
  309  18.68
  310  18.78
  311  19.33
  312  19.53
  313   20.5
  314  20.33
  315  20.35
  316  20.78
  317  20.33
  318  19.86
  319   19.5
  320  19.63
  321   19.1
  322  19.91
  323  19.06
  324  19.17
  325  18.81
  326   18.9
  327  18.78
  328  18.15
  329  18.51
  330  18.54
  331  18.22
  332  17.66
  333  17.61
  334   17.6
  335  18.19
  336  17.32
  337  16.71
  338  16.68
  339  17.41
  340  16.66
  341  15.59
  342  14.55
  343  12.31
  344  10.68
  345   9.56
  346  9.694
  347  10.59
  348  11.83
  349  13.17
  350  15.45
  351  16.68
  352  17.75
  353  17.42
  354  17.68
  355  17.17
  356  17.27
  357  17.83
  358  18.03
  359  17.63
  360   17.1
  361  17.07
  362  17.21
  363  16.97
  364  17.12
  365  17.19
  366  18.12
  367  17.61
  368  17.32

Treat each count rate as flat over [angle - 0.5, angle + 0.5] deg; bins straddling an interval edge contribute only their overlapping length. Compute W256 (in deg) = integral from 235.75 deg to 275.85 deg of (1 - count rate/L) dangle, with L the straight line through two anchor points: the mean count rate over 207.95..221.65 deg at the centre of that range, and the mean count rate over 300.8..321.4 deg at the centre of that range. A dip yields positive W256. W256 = 2.9 deg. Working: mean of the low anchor 15.6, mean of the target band 15.8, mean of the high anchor 19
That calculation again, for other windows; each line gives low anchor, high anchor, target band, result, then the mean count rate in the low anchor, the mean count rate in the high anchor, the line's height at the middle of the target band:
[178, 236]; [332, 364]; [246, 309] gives -4.64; 14.4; 15.8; 15.1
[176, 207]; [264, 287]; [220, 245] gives -2.01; 13.3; 15.4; 14.3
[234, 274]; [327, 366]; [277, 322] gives -4.27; 15.8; 16.2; 16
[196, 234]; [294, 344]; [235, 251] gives -0.06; 15.1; 18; 15.9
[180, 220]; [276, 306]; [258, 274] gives 0.06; 14.1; 16.4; 15.8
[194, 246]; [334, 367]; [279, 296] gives -0.66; 15.1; 15.8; 15.5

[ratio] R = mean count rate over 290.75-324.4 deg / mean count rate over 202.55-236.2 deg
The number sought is 1.2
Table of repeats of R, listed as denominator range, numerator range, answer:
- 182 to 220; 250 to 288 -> 1.10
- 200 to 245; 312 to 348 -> 1.12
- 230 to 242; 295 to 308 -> 1.12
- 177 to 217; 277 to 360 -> 1.22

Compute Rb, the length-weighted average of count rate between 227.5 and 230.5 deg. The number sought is 15.2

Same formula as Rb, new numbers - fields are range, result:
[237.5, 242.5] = 15.7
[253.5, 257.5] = 15.8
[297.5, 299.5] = 17.5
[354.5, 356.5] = 17.2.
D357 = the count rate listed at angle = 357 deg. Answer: 17.83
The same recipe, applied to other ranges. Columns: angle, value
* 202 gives 14.17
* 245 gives 16.42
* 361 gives 17.07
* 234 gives 16.07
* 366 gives 18.12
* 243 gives 15.95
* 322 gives 19.91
